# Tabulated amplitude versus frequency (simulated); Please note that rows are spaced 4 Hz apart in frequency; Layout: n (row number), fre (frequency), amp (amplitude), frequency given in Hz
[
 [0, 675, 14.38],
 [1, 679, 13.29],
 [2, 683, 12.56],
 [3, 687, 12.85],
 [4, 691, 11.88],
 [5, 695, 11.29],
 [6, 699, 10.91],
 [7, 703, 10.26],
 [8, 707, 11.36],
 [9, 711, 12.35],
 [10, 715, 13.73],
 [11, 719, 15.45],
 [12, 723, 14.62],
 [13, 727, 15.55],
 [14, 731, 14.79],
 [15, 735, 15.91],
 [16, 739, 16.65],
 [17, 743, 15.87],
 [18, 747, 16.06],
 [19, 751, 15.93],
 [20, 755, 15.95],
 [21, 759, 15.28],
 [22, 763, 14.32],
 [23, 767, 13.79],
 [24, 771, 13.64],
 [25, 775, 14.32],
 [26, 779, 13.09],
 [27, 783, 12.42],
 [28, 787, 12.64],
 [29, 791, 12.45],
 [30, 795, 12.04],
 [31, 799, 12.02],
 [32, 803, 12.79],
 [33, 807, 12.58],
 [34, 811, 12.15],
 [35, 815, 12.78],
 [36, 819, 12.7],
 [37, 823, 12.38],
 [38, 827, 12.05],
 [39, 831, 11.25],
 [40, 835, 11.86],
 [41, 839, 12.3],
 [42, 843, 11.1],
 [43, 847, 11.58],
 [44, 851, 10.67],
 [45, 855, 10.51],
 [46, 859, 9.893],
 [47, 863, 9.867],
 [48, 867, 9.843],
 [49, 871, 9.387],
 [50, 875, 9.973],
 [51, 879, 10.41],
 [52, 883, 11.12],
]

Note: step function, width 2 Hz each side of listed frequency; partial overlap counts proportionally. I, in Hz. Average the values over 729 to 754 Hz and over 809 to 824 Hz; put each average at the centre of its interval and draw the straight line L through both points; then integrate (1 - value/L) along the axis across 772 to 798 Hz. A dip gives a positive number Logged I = 2.1 Hz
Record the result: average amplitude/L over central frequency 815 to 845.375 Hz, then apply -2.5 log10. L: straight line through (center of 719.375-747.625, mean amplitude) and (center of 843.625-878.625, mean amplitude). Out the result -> -0.04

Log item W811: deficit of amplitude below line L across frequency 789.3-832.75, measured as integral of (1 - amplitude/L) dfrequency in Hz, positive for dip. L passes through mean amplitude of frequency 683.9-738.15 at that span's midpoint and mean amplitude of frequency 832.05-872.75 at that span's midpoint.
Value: -3.2 Hz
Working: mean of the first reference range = 13.2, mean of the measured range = 12.3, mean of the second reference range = 10.7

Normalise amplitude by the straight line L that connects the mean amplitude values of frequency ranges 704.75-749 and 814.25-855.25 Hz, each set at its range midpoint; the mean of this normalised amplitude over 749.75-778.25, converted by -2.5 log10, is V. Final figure -0.07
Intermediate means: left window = 14.7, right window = 11.8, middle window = 14.6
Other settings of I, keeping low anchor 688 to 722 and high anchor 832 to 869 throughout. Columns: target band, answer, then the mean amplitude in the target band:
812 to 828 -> -1.9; 12.5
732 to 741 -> -3.1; 16.1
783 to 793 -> -0.9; 12.5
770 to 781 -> -2.0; 13.7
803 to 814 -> -1.2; 12.5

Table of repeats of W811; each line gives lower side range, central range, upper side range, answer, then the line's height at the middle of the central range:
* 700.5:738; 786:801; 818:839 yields 0.42 Hz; 12.6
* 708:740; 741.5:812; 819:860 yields -2.60 Hz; 13.2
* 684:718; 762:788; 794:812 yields -2.60 Hz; 12.2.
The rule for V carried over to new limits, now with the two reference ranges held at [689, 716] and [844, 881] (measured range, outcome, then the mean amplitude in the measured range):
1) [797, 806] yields -0.15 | 12.4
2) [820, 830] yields -0.15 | 12.2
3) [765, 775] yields -0.25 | 13.8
